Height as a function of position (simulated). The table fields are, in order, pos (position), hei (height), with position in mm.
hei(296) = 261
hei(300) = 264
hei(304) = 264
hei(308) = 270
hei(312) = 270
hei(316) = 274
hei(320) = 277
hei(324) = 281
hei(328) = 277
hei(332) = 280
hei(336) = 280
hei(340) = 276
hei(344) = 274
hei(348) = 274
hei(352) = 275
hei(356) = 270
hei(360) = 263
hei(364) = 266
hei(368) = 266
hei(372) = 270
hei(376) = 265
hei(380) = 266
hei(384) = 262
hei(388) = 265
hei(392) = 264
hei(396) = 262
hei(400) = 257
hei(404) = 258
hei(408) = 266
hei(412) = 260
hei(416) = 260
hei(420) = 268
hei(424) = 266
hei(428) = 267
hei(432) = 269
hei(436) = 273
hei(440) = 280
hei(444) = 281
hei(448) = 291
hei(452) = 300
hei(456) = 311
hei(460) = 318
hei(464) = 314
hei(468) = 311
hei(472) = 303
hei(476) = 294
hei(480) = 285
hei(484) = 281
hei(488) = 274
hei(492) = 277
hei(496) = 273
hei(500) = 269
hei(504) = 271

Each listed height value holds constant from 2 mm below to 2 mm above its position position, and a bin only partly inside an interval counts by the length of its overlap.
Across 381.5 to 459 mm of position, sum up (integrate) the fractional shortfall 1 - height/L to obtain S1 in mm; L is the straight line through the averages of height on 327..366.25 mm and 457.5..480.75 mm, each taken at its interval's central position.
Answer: 5.5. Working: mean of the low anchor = 273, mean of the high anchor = 305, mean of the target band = 272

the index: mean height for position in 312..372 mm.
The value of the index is 274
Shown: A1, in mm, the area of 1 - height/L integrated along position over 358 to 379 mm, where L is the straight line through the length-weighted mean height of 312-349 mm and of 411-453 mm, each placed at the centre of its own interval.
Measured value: 0.7 mm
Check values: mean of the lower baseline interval 277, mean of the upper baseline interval 274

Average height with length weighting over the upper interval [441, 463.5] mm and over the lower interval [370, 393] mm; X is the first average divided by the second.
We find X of 1.13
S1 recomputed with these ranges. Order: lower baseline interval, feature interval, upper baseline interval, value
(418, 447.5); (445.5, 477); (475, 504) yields -3.4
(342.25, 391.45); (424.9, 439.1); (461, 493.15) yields 0.6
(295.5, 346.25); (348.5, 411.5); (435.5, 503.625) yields 3.3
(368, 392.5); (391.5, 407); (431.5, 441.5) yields 0.5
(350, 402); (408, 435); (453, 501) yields 1.2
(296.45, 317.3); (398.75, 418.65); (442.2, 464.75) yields 2.1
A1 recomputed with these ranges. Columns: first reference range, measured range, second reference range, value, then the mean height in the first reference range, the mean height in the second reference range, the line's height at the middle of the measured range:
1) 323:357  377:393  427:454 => 0.8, 276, 281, 278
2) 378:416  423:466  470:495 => -2.1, 262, 285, 275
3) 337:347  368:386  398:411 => 0.1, 275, 260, 267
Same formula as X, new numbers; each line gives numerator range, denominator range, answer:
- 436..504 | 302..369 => 1.06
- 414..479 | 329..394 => 1.07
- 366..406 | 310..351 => 0.95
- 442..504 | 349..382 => 1.09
